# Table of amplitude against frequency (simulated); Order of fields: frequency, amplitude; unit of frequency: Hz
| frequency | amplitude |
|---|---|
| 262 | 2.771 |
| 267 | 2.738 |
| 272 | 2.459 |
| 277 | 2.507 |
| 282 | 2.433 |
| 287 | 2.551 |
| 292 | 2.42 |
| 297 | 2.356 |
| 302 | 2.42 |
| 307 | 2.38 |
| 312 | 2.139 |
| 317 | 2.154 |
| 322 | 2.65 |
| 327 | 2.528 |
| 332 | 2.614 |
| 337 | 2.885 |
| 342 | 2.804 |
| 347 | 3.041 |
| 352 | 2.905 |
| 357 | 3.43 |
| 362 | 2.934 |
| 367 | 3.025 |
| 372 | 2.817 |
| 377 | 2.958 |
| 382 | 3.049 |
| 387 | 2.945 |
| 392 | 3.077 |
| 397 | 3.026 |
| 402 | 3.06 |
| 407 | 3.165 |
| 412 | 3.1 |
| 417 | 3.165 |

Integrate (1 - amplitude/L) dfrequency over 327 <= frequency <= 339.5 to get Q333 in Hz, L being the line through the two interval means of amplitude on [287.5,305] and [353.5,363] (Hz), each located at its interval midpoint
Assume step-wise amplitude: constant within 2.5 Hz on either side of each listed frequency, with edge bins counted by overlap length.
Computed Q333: 0.7 Hz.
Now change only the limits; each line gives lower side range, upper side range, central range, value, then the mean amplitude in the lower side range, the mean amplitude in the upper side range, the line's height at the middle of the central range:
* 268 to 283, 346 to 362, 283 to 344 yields 6.60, 2.5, 3.1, 2.79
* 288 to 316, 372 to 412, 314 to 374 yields -3.18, 2.34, 3.03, 2.66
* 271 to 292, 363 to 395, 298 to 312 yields 1.35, 2.48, 2.98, 2.6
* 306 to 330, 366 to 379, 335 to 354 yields -1.94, 2.37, 2.92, 2.64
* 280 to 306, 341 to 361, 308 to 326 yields 2.37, 2.43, 3.05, 2.69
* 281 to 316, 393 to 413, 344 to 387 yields -2.83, 2.37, 3.09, 2.83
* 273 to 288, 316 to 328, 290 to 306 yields 0.54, 2.49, 2.47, 2.48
